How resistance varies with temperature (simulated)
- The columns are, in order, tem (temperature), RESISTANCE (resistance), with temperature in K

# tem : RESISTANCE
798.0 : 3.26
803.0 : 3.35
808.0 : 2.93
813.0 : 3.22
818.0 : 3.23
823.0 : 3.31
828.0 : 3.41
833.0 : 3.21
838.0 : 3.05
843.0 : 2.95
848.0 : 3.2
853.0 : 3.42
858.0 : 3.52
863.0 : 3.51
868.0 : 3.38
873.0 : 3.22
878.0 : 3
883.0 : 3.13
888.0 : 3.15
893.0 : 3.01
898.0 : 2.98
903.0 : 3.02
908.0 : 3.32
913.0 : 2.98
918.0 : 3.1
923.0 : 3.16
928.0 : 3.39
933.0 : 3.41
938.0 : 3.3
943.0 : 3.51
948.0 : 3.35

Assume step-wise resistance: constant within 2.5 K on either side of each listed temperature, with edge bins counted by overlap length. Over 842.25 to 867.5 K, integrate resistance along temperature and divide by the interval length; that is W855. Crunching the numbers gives 3.35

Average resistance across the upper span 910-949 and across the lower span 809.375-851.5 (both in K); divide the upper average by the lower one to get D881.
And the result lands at 1.0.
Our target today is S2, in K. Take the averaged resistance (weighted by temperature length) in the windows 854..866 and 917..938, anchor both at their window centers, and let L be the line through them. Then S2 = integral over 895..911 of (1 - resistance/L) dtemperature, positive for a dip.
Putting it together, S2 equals 1.2 K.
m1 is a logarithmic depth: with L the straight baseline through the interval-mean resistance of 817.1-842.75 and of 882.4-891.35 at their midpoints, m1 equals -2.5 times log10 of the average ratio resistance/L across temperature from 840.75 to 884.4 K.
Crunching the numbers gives -0.03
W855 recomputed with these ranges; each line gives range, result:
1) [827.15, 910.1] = 3.2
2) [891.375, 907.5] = 3.04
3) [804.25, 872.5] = 3.26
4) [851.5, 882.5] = 3.33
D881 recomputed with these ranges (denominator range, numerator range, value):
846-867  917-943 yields 0.97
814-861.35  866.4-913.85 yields 0.96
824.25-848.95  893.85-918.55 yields 0.97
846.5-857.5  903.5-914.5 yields 0.94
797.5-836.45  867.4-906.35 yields 0.96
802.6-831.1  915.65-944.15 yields 1.02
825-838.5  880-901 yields 0.94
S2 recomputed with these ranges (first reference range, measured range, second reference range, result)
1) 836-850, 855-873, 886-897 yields -2.18 K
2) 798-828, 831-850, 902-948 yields 0.81 K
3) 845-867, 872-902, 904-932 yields 2.05 K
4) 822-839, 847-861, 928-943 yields -0.50 K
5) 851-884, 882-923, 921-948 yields 3.06 K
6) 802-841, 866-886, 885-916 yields -0.38 K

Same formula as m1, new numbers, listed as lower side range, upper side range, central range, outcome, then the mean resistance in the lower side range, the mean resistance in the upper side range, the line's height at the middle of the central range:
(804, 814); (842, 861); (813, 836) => -0.04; 3.09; 3.3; 3.17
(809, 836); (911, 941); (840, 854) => 0.03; 3.25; 3.23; 3.25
